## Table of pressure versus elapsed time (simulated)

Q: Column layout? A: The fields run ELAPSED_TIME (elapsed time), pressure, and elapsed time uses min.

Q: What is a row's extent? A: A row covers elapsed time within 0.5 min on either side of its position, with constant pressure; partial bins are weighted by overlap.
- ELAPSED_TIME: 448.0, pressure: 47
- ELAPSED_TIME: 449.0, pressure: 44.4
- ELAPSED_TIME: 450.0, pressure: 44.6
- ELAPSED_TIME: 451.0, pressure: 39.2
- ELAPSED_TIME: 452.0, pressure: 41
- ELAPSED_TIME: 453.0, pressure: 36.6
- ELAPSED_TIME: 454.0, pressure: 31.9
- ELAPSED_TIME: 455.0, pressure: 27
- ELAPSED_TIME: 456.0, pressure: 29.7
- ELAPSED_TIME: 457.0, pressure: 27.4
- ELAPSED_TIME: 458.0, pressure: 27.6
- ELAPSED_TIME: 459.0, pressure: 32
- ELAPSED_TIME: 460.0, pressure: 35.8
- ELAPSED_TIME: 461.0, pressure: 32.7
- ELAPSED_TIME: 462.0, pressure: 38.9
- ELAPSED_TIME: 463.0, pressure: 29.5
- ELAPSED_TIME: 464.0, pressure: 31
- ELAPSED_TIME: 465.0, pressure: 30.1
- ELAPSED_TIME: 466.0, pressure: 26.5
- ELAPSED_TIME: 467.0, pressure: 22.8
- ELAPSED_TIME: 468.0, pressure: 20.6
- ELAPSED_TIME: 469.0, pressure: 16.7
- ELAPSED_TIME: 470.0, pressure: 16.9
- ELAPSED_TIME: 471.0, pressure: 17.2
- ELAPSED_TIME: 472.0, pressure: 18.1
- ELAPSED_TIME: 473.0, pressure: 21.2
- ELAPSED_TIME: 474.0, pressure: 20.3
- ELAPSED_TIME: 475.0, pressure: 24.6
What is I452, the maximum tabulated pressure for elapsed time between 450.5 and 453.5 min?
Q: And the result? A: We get 41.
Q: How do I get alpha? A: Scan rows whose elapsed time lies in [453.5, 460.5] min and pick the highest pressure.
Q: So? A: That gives 35.8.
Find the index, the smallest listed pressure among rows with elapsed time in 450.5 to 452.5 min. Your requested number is 39.2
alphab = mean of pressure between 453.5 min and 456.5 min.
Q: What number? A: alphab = 29.5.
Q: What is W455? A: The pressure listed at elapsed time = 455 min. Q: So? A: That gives 27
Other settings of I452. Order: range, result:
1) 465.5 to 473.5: 26.5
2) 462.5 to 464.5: 31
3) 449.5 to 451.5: 44.6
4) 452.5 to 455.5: 36.6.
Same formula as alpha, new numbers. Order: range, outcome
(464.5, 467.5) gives 30.1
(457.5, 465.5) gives 38.9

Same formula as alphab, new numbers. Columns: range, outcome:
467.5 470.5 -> 18.1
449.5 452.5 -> 41.6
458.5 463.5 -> 33.8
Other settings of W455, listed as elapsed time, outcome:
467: 22.8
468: 20.6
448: 47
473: 21.2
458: 27.6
